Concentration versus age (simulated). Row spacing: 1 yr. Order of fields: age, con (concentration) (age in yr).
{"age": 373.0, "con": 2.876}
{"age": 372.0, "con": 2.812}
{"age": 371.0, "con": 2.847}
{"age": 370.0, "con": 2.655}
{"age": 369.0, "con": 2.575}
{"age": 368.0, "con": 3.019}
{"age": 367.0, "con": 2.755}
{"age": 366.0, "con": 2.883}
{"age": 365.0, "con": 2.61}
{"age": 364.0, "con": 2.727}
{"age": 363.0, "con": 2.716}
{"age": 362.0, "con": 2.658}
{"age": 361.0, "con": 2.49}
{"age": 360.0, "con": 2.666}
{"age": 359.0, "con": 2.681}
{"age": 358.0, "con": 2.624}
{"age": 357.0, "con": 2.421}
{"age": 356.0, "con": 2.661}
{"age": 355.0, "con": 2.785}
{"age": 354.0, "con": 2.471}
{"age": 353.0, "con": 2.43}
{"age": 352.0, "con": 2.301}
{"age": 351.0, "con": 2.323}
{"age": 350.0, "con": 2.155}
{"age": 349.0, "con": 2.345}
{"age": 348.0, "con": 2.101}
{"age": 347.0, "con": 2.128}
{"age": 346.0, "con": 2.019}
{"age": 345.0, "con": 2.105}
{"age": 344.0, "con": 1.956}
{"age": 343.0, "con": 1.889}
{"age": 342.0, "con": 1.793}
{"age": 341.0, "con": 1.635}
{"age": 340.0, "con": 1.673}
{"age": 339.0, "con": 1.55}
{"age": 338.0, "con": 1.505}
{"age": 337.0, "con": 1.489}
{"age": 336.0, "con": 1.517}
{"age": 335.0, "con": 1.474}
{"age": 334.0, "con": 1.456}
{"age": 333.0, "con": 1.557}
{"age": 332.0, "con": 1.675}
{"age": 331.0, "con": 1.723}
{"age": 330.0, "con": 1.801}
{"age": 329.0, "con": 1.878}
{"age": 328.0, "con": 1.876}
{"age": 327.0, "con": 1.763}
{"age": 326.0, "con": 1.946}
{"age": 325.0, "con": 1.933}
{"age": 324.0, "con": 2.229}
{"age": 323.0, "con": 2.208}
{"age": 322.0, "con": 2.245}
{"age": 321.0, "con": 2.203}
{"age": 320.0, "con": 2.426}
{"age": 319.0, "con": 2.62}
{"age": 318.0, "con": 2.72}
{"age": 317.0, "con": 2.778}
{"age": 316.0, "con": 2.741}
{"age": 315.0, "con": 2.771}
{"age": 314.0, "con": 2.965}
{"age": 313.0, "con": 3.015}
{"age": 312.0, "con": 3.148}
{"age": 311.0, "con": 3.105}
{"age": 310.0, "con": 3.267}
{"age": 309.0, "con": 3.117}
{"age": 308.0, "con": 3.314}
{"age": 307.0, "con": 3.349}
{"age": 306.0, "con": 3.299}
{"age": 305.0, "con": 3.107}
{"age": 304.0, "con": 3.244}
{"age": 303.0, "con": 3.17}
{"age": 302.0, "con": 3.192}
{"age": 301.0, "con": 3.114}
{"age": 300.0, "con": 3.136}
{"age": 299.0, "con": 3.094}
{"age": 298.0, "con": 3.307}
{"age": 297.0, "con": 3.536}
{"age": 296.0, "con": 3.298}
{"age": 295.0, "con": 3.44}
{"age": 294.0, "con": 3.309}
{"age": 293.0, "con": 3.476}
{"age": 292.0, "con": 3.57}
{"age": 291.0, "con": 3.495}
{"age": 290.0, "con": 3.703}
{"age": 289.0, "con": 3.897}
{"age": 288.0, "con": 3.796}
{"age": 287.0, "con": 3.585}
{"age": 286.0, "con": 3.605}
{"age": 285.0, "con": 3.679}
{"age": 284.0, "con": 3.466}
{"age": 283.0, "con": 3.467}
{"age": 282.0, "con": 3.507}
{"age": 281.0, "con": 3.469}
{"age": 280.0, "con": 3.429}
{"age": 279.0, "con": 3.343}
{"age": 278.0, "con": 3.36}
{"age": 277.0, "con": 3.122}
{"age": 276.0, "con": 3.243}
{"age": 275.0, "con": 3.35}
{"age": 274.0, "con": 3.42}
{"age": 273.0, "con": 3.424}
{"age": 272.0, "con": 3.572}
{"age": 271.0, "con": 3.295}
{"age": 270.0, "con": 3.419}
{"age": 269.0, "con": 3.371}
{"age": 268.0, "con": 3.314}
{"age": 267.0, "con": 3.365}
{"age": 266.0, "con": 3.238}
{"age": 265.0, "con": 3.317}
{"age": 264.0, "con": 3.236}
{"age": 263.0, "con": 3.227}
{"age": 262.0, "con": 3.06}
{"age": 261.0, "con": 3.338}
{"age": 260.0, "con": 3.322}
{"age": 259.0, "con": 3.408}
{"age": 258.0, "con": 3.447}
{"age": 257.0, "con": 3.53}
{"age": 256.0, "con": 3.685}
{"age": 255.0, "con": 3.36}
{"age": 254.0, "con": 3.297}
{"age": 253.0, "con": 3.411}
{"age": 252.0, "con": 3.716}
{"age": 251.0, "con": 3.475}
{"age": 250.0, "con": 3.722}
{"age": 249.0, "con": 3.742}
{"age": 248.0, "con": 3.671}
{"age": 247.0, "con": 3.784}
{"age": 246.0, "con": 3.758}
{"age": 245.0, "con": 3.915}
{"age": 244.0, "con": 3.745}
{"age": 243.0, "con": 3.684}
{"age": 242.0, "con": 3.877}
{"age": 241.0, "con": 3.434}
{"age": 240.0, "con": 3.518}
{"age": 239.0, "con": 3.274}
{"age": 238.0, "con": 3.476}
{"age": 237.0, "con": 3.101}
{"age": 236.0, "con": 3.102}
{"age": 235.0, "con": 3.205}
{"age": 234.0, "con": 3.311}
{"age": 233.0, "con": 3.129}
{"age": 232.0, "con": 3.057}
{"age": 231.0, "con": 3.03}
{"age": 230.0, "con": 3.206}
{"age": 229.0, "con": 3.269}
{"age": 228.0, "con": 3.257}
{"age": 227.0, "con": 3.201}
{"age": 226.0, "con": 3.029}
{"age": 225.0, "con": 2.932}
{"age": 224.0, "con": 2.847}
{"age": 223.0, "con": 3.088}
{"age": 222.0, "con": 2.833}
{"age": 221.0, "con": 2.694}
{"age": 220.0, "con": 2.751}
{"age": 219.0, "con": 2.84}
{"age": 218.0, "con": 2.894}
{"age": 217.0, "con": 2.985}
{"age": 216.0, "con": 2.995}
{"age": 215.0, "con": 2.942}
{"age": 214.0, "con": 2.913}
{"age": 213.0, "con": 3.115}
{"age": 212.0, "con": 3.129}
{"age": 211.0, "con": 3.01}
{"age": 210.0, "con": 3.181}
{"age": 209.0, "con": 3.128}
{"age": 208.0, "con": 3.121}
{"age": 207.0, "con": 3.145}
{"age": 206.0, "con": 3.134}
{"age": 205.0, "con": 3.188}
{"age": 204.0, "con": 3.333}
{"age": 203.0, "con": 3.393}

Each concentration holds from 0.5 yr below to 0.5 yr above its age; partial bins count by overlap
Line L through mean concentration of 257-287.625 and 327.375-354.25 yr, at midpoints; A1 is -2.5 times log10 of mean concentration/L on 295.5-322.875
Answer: -0.16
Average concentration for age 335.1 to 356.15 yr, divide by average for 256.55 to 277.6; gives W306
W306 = 0.61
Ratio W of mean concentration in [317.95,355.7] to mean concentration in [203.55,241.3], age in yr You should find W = 0.64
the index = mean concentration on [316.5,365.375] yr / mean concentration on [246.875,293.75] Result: 0.6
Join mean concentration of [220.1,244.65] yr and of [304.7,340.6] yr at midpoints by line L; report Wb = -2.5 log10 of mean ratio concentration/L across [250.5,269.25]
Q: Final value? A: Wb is -0.15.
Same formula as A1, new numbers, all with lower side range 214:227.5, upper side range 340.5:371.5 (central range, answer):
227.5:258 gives -0.21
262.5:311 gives -0.25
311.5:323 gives -0.04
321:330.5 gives 0.26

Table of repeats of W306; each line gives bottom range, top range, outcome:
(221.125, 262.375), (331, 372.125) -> 0.66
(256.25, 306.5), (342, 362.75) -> 0.69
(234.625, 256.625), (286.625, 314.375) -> 0.94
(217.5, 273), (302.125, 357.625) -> 0.70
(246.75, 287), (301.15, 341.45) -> 0.69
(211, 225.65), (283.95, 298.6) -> 1.21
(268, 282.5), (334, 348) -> 0.52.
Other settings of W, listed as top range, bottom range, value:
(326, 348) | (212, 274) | 0.53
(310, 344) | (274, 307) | 0.62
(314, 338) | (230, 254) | 0.59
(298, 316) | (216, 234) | 1.04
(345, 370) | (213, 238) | 0.83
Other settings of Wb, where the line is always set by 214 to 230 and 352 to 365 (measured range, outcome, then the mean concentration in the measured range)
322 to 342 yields 0.46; 1.75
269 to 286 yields -0.21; 3.41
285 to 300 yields -0.25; 3.5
